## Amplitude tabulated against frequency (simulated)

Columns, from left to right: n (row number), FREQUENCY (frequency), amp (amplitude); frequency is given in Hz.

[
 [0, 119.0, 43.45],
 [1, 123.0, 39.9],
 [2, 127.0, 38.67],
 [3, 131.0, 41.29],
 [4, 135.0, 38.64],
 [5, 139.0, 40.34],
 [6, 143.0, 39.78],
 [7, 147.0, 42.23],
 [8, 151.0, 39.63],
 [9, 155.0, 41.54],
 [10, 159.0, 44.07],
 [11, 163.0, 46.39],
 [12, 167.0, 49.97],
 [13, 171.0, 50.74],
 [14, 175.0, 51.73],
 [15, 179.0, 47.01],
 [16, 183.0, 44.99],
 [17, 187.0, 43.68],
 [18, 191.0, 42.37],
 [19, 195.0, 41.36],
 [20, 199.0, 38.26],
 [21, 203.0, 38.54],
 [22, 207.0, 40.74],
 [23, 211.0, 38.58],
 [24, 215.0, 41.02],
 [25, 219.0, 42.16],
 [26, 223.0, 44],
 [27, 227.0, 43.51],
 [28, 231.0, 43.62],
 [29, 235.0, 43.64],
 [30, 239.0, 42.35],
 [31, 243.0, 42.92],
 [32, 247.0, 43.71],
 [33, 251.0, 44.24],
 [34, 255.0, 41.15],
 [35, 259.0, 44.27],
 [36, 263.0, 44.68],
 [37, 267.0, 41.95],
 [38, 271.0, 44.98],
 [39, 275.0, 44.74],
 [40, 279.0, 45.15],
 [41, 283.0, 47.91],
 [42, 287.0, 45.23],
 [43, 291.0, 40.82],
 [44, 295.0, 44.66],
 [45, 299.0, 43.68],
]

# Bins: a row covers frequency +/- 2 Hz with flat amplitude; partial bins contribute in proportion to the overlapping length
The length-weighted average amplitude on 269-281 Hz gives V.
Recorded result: 45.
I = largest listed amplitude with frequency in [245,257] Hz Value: 44.24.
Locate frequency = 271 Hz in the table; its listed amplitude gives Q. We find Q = 44.98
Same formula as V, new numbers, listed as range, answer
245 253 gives 44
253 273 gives 43.4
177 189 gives 45.2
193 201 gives 39.8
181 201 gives 42.1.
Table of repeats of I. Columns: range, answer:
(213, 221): 42.16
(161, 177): 51.73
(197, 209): 40.74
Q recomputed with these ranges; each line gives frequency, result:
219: 42.16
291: 40.82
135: 38.64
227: 43.51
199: 38.26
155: 41.54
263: 44.68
